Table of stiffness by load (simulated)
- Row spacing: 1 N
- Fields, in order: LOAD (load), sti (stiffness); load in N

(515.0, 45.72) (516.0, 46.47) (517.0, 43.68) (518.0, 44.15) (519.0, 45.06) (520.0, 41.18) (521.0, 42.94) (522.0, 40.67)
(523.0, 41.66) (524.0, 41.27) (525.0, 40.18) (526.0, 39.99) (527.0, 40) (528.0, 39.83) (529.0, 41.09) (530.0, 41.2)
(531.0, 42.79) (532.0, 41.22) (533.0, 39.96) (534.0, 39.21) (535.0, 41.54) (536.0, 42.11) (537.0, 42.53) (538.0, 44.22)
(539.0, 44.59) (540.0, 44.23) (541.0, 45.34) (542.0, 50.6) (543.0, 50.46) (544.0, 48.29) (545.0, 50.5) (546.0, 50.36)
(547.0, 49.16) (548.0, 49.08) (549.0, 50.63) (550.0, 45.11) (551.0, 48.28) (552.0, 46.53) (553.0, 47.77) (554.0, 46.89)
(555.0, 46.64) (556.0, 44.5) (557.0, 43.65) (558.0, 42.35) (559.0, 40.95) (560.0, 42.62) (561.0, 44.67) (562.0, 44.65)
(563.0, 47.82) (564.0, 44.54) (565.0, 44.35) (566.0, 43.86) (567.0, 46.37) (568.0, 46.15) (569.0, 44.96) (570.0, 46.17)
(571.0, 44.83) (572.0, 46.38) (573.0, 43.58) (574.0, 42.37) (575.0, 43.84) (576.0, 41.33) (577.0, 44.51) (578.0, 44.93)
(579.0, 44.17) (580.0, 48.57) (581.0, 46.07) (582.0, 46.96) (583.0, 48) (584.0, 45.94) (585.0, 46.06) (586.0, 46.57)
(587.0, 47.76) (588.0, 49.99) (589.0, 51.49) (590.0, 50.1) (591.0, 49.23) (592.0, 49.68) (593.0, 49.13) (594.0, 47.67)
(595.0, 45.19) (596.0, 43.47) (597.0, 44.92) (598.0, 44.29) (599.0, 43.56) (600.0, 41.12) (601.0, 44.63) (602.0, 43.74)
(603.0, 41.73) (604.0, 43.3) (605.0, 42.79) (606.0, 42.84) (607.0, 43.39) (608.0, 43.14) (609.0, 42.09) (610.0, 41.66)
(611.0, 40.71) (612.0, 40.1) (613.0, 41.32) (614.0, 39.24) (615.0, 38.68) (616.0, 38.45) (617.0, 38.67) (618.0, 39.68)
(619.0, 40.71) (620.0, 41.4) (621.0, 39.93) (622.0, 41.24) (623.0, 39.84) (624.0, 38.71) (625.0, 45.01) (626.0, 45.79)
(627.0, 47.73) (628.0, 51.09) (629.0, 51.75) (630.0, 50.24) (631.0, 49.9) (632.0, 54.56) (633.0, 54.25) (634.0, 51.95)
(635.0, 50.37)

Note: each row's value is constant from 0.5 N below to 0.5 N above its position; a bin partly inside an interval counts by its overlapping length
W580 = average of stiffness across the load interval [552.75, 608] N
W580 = 45.3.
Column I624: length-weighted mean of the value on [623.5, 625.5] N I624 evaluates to 41.9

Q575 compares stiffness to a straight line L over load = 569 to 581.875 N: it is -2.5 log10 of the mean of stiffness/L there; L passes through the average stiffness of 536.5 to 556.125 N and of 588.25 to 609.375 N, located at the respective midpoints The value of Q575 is 0.03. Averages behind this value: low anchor 47.3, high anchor 45.2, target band 44.8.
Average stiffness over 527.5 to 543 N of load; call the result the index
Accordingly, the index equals 42.9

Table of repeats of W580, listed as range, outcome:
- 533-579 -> 45.3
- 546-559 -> 46.6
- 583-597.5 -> 47.7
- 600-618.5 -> 41.4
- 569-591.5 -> 46.3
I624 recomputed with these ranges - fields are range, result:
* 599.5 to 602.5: 43.2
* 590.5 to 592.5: 49.5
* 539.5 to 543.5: 47.7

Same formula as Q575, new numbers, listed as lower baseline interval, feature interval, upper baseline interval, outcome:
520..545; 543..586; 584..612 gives -0.05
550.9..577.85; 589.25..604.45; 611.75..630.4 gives -0.05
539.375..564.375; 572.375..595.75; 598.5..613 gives -0.06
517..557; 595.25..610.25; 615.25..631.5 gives 0.02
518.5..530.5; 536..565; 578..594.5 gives -0.05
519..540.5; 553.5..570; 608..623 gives -0.09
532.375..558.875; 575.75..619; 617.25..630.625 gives 0.01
